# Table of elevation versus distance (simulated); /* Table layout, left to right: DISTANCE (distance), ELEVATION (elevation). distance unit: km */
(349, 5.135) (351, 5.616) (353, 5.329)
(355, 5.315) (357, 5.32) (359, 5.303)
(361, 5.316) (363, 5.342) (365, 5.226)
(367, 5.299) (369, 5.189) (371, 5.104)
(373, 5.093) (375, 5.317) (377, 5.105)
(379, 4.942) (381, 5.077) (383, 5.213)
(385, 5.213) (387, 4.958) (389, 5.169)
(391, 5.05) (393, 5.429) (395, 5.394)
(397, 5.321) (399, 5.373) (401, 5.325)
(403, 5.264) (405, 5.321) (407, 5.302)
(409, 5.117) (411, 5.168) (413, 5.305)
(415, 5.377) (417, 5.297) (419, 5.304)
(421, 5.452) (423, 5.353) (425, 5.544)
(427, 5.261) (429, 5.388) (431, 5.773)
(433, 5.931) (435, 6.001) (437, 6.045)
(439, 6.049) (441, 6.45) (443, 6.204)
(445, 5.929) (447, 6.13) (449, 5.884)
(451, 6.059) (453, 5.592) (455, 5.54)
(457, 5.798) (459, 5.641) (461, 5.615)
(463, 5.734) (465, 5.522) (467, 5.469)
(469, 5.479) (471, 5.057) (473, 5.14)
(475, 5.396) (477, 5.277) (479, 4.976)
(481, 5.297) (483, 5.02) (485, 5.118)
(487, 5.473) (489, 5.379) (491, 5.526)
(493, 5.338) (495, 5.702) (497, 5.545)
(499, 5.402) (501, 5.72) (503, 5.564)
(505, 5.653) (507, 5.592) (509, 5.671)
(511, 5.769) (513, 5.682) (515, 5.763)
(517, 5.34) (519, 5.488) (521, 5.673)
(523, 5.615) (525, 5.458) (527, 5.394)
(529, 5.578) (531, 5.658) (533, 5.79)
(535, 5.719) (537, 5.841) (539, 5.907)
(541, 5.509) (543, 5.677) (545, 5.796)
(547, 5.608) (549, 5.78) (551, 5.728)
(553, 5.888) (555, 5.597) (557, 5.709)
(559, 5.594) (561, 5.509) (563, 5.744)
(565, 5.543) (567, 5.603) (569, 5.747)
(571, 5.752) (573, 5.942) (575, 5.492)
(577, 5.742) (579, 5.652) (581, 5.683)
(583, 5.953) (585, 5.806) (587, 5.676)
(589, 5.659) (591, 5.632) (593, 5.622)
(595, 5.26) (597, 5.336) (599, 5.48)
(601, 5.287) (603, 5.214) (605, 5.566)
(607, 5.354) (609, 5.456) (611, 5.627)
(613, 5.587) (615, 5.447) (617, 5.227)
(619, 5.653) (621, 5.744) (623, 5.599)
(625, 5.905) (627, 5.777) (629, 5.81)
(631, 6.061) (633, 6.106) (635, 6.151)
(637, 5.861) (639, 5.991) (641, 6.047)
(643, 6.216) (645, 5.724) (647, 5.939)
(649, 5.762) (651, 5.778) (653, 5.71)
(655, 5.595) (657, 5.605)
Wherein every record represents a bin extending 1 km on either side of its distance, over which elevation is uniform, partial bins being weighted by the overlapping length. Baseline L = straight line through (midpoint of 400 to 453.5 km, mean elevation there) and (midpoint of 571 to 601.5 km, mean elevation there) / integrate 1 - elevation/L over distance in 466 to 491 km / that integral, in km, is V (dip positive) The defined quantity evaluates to 1.58 km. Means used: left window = 5.62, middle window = 5.27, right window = 5.62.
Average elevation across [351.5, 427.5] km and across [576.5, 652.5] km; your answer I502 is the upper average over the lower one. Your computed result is 1.08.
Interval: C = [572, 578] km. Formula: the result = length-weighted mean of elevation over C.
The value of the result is 5.73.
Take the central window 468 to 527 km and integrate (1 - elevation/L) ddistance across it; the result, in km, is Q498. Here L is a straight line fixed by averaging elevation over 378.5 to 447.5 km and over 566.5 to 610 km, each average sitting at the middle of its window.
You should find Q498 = 0.8 km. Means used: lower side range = 5.47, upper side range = 5.59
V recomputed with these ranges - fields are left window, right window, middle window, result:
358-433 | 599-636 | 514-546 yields -0.8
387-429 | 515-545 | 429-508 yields -2.2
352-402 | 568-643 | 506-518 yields -0.3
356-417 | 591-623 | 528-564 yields -2.0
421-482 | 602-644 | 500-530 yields 0.4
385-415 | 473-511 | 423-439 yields -1.2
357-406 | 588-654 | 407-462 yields -3.5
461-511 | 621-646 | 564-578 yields 0.1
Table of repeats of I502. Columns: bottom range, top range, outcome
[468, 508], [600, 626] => 1.02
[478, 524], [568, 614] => 1.02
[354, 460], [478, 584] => 1.03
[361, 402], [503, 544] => 1.08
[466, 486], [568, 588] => 1.10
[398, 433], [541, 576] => 1.06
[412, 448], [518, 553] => 0.99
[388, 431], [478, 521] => 1.03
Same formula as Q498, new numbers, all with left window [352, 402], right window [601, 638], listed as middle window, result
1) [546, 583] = -0.8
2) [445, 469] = -1.6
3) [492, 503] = -0.2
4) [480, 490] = 0.3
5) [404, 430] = -0.1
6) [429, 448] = -2.4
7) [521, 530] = -0.1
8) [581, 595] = -0.2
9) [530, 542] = -0.5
